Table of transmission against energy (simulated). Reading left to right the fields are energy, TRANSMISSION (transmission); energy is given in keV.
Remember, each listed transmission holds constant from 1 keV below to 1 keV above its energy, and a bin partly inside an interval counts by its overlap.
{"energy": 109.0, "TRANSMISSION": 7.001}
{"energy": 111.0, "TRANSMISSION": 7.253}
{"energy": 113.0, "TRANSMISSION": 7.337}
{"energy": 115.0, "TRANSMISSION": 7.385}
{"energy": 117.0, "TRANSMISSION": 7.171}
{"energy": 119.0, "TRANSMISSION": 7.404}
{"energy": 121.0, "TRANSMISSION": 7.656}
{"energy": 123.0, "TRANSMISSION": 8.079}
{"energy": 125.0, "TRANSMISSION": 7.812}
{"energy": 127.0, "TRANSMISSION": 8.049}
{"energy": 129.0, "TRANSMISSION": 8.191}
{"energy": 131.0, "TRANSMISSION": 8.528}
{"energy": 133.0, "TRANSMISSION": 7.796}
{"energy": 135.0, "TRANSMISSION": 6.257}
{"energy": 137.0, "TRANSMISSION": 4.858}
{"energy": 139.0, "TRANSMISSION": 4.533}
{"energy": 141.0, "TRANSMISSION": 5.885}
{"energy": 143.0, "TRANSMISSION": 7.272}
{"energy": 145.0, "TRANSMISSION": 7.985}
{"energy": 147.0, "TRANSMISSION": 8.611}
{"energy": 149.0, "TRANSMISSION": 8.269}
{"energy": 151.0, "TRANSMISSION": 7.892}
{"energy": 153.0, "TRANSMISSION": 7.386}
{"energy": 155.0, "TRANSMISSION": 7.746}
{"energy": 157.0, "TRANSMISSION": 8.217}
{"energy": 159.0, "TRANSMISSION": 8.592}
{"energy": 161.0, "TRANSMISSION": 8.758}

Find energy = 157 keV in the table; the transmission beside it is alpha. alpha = 8.217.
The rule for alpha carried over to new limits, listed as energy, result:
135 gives 6.257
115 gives 7.385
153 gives 7.386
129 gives 8.191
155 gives 7.746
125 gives 7.812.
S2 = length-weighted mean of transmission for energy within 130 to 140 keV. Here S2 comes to 6.39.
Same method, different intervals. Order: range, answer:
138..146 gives 6.42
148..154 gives 7.85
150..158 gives 7.81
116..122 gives 7.41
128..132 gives 8.36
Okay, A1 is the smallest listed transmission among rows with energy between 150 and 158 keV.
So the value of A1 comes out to 7.386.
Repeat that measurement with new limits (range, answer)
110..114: 7.253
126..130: 8.049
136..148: 4.533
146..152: 7.892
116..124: 7.171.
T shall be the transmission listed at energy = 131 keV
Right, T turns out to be 8.528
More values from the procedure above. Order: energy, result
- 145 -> 7.985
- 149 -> 8.269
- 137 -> 4.858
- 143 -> 7.272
